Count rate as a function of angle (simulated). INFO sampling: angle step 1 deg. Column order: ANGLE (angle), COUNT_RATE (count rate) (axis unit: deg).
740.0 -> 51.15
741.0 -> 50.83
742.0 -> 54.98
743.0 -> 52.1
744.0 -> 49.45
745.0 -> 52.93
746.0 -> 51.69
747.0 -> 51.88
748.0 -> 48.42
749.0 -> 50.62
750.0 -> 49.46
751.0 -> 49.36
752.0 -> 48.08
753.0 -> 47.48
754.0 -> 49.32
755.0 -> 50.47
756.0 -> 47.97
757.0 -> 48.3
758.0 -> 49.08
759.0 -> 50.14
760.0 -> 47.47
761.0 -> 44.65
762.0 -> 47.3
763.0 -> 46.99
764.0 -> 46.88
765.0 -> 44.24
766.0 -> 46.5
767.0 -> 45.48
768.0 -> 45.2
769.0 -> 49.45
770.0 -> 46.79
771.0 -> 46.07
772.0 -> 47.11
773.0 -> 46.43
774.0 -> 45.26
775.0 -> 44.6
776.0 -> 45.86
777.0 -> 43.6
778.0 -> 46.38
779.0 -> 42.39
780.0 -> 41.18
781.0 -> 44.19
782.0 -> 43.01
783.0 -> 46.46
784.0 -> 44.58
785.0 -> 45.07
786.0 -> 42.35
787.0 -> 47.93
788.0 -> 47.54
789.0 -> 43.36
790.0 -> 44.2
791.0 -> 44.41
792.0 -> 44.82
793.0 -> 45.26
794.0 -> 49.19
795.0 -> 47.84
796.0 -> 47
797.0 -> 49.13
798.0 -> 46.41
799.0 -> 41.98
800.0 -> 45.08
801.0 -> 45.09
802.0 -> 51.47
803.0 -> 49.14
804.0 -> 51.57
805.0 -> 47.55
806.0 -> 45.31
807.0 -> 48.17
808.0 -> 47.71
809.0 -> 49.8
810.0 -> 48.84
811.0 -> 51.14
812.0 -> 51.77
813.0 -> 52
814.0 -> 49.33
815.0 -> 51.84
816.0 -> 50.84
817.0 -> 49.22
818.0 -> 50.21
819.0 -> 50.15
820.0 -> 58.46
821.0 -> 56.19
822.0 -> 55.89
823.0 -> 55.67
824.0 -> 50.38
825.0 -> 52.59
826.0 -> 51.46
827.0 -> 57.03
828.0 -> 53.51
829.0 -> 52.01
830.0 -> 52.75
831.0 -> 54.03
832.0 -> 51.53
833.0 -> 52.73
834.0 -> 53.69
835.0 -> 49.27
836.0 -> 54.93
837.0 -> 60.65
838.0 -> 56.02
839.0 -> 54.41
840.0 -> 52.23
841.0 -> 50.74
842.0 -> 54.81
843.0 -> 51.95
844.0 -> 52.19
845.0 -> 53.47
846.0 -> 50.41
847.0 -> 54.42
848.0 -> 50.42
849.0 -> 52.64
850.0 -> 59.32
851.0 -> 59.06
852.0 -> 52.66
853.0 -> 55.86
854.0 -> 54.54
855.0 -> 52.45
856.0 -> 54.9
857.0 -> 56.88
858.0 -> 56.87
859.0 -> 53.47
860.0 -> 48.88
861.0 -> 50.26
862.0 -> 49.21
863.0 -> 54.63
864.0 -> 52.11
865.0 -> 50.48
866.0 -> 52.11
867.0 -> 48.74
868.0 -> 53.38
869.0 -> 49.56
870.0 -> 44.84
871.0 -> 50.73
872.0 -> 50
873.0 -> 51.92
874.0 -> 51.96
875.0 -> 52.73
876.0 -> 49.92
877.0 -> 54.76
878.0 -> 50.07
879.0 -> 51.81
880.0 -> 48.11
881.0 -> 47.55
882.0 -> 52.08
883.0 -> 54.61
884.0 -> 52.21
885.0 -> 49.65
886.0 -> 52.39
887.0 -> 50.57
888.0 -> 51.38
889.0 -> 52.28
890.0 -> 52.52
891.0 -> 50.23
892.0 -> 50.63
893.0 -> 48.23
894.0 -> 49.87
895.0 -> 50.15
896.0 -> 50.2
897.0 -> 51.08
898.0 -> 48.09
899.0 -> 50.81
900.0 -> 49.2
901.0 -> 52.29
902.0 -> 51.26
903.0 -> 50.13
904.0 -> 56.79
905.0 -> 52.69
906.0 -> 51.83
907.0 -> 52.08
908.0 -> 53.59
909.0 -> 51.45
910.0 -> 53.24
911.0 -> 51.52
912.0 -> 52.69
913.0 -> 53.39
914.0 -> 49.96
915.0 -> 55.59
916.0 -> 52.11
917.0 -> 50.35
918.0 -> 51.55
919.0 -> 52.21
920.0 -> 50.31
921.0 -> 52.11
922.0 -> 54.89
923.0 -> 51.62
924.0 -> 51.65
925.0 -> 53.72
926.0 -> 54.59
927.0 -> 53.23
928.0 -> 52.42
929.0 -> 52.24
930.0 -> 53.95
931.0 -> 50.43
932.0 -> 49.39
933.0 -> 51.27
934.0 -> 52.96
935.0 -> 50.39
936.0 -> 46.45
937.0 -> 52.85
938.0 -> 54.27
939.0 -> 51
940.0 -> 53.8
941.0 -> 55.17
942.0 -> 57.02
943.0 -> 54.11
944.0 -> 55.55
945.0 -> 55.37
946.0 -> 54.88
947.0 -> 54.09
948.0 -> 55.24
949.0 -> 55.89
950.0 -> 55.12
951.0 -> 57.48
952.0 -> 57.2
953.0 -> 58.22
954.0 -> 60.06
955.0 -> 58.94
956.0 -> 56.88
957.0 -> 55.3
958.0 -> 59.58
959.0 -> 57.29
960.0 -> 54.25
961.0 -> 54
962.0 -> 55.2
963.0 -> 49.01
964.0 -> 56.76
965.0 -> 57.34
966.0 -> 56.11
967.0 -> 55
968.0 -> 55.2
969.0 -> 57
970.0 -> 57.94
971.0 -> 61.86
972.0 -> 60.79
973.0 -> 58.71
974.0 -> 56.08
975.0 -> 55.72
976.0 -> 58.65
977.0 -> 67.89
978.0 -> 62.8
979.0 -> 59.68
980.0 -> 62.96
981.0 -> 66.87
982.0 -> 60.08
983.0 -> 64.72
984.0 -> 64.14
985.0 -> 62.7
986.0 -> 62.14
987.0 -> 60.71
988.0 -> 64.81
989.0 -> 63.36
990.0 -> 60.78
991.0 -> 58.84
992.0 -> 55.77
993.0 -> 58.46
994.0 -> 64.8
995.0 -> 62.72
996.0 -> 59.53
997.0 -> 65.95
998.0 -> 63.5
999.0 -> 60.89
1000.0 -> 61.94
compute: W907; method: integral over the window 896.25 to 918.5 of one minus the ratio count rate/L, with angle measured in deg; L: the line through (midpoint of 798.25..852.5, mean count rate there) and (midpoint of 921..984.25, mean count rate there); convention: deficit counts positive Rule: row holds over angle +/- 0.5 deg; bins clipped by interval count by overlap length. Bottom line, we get 1.1 deg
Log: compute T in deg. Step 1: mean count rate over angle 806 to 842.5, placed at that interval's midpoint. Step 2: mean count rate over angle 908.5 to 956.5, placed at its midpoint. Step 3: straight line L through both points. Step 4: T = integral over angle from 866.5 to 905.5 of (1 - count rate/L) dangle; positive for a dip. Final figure 1.58 deg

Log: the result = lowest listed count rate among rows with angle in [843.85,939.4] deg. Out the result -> 44.84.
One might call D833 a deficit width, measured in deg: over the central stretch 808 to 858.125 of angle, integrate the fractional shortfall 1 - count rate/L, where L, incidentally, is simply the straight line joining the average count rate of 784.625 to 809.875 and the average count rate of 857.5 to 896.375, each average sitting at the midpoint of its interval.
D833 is -4.7 deg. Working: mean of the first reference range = 46.7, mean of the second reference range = 51.1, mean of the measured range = 53.2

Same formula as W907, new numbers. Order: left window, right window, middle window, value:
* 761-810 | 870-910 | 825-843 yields -1.89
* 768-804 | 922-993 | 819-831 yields -1.42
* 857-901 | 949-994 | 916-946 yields 1.55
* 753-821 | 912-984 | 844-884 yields -0.82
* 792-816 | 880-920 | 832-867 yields -2.52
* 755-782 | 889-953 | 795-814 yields -0.25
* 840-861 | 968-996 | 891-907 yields 1.56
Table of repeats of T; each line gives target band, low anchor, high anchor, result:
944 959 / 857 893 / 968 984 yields 0.44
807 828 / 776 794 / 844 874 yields -1.67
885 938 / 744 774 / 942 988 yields 3.71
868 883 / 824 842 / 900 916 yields 0.63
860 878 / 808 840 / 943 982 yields 1.12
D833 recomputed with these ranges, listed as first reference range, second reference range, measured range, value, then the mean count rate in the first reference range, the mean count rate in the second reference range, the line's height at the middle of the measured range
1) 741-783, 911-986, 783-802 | 1.2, 47.6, 55.6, 48.9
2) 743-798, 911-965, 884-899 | 0.4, 46.9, 53.9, 51.9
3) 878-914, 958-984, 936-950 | 0.4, 51.3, 58.6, 55.9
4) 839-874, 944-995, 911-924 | 0.9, 52.6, 58.7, 55.9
